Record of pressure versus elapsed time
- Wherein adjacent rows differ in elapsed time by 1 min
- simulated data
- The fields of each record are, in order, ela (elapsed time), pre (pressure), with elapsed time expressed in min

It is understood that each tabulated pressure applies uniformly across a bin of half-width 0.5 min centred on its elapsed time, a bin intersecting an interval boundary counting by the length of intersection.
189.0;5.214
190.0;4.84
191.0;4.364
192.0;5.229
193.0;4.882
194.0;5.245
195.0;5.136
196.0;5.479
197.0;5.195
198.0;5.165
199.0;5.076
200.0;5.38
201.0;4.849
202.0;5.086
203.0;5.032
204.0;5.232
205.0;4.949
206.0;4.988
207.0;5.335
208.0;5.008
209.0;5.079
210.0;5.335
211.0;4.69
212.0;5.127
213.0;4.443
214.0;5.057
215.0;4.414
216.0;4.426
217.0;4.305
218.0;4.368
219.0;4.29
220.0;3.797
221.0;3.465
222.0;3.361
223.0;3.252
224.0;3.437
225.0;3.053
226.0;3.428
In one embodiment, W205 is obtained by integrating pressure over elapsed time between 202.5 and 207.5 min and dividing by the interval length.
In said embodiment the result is 5.11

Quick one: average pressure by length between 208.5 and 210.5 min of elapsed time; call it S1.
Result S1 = 5.21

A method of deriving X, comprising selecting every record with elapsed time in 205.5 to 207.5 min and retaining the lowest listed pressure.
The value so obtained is 4.988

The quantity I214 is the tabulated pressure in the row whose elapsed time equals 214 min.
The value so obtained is 5.057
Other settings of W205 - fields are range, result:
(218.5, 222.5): 3.73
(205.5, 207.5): 5.16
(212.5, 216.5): 4.58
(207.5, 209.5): 5.04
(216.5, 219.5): 4.32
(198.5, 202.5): 5.1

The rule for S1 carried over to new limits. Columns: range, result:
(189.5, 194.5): 4.91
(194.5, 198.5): 5.24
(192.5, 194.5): 5.06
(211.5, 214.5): 4.88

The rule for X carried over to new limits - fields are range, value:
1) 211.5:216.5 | 4.414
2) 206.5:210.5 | 5.008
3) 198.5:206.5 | 4.849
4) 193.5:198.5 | 5.136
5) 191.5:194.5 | 4.882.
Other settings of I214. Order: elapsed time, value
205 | 4.949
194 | 5.245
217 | 4.305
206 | 4.988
